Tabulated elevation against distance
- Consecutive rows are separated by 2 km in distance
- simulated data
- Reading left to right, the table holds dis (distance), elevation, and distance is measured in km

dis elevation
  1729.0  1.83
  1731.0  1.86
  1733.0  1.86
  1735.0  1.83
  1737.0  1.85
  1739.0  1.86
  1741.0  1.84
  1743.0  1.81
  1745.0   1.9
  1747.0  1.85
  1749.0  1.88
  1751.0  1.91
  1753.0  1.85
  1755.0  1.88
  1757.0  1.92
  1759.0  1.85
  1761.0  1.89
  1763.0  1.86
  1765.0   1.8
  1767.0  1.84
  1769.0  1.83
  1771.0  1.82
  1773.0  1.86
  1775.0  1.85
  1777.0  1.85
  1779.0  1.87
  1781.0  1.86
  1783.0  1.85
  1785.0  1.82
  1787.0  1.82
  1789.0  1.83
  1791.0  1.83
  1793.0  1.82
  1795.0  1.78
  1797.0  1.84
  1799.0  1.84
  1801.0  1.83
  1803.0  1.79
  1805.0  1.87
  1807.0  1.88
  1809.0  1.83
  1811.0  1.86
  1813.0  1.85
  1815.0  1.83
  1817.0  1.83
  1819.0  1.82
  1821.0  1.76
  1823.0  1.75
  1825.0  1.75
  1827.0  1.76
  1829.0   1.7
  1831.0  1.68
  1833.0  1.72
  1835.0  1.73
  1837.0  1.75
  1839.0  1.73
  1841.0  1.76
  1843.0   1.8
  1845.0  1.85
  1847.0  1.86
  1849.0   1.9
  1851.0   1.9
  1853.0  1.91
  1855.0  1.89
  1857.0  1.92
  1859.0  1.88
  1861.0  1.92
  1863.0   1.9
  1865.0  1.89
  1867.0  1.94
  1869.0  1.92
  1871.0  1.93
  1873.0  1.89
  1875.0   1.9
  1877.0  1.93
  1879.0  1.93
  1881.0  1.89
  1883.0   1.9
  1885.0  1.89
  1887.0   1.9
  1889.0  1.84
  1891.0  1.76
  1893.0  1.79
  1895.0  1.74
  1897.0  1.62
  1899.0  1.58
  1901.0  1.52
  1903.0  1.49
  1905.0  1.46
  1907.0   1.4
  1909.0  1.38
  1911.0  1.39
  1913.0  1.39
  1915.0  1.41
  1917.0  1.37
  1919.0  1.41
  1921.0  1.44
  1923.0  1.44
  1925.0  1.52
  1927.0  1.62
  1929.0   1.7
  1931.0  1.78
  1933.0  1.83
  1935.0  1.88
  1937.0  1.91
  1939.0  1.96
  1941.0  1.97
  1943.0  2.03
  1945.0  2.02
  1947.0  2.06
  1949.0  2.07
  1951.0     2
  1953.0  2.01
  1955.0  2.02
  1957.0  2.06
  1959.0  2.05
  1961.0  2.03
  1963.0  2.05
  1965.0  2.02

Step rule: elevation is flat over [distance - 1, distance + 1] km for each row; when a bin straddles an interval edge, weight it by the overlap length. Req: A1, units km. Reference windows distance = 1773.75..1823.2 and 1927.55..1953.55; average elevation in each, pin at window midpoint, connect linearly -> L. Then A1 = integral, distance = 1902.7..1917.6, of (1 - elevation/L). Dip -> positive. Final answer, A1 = 3.9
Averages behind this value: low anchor 1.83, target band 1.41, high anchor 1.93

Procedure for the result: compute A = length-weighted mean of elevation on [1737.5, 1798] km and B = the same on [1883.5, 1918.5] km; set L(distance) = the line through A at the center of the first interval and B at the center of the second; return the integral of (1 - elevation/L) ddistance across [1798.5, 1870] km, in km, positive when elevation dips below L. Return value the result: -4.6 km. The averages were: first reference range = 1.85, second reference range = 1.59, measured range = 1.83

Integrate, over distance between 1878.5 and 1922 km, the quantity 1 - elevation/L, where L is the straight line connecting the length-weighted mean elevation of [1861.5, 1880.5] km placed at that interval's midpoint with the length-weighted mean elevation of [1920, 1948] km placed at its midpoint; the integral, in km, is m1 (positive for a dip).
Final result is 5.9 km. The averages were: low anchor 1.91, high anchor 1.8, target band 1.61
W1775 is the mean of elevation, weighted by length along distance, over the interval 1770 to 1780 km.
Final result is 1.85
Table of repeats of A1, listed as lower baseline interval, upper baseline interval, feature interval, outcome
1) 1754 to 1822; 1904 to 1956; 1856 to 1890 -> -2.7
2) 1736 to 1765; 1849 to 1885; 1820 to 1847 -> 2.0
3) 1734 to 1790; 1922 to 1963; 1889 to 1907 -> 2.6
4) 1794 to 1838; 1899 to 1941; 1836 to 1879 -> -4.3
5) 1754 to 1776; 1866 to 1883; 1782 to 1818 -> 0.8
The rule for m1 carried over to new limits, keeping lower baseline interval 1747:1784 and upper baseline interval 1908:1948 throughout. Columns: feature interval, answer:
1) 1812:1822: -0.1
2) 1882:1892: -0.8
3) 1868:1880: -1.2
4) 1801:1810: -0.1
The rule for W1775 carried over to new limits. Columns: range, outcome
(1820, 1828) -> 1.75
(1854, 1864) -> 1.9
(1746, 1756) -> 1.87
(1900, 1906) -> 1.49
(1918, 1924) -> 1.43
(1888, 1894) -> 1.8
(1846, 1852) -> 1.89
